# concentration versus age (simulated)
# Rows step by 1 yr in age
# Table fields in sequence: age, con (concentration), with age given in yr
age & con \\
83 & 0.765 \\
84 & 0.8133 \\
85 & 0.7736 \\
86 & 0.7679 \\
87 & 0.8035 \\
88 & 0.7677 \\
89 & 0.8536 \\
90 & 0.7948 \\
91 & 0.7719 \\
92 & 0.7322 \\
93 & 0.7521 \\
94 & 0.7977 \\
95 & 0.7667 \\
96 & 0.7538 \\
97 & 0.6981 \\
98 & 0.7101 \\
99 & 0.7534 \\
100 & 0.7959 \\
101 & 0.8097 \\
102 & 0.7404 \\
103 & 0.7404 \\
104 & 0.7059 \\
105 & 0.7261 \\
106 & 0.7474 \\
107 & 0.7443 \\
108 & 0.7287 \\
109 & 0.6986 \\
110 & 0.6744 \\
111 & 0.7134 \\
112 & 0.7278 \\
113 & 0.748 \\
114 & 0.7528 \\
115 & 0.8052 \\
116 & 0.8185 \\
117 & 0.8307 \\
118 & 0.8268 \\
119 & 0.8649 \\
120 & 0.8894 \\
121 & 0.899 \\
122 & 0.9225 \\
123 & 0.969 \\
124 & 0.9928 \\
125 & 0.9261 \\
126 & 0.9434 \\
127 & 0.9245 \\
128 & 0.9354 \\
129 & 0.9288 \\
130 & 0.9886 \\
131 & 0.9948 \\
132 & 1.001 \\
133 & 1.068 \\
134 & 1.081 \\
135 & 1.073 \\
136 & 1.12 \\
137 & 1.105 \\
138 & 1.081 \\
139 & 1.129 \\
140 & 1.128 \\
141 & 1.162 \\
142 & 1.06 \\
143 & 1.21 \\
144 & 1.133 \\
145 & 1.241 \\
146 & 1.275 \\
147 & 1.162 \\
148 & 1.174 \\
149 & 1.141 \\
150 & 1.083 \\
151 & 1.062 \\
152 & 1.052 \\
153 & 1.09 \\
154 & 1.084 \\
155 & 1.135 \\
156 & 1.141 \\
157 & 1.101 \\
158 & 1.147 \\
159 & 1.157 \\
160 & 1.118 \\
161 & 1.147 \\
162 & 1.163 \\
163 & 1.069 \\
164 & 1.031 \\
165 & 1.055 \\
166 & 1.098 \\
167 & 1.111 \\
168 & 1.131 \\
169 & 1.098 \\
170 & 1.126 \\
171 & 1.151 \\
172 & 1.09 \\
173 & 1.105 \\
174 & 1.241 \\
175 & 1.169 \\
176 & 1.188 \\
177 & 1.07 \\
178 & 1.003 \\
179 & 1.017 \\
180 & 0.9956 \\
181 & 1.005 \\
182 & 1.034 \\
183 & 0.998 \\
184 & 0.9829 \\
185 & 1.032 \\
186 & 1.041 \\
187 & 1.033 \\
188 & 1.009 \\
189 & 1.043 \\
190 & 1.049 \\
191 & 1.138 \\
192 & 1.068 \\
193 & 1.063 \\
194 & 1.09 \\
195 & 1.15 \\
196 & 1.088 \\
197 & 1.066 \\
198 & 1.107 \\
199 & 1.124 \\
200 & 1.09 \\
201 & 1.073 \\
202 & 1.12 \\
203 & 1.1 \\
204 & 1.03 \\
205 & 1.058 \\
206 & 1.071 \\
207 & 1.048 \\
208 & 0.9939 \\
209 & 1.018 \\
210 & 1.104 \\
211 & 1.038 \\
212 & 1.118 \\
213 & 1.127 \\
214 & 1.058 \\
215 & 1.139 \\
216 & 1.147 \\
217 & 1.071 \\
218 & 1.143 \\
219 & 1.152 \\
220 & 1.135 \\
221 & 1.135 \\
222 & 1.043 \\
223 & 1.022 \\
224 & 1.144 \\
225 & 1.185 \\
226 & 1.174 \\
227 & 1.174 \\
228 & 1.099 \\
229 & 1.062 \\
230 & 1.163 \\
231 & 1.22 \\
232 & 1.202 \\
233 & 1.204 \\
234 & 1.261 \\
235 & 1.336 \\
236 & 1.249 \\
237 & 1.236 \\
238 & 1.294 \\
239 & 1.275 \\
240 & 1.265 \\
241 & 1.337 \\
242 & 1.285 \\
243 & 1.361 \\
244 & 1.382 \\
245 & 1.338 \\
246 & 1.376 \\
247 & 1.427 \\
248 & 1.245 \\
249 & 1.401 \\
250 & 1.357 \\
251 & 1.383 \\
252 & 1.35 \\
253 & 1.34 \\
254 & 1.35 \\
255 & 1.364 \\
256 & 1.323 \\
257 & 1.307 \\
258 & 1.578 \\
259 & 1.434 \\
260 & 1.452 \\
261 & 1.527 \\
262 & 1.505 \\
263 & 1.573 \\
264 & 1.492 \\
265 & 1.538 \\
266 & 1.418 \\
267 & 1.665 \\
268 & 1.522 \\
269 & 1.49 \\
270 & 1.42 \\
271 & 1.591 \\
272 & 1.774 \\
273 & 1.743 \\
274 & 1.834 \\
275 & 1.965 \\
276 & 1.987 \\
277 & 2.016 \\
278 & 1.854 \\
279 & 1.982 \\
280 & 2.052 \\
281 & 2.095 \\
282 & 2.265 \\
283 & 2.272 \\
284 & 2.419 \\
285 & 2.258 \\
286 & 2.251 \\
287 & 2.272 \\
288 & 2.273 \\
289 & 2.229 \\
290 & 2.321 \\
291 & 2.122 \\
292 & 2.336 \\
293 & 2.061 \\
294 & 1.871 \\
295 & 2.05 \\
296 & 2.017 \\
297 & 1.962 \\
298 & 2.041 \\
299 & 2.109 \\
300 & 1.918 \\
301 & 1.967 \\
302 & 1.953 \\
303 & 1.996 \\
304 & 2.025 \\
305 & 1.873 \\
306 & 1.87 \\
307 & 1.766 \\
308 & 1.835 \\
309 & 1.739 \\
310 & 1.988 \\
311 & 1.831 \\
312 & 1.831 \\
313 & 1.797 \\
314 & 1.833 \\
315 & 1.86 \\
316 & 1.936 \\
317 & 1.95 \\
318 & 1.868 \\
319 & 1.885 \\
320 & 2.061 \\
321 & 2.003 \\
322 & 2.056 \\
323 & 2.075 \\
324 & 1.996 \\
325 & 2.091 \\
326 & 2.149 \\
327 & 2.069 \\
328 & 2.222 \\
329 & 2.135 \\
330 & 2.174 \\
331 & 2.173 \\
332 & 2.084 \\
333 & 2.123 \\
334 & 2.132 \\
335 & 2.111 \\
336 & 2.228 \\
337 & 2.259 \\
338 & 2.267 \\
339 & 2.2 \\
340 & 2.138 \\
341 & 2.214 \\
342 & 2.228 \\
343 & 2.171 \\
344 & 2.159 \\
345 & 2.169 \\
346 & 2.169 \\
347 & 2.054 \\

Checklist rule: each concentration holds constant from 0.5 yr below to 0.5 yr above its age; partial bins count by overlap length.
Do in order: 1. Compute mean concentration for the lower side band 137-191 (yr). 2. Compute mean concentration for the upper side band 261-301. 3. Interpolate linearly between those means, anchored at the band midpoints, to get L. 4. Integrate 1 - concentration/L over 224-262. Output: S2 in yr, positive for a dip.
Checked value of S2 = 8.2 yr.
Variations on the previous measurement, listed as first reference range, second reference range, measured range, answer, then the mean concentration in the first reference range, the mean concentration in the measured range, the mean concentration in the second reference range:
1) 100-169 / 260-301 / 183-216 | 7.77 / 0.985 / 1.07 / 1.92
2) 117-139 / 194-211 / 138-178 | -4.30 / 0.978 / 1.13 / 1.08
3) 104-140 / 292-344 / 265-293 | -2.54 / 0.897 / 1.97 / 2.03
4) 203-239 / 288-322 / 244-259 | 0.71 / 1.13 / 1.37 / 1.97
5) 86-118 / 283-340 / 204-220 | 3.93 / 0.758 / 1.09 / 2.05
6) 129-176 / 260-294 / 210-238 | 7.45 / 1.11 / 1.15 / 1.91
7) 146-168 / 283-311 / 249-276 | 4.57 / 1.11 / 1.52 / 2.06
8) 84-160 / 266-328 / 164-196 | 4.85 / 0.926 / 1.08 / 1.97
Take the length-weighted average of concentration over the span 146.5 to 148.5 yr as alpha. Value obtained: 1.17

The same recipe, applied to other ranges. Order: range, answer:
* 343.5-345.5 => 2.16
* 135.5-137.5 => 1.11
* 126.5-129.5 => 0.93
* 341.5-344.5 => 2.19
